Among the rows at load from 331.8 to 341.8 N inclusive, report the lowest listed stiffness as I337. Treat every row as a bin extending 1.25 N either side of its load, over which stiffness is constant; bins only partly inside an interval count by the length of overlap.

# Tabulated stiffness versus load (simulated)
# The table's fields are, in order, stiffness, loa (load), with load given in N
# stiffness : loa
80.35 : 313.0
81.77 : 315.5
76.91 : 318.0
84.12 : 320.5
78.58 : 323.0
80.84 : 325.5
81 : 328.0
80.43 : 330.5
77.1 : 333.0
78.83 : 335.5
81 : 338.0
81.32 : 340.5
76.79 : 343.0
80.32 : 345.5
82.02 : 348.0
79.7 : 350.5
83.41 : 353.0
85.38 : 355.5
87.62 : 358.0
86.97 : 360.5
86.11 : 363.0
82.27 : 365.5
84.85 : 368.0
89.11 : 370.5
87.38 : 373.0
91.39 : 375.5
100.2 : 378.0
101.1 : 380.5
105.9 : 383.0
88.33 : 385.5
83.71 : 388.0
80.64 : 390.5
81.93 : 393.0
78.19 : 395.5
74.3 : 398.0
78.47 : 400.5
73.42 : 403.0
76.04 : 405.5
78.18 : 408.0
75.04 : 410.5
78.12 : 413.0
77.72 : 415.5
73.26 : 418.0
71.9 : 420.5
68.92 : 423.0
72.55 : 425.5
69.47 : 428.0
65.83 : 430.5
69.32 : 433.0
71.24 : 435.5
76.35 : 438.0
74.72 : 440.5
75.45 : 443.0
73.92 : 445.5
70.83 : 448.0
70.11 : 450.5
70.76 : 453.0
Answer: 77.1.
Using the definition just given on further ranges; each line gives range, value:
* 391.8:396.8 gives 78.19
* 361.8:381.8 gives 82.27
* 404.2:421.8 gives 71.9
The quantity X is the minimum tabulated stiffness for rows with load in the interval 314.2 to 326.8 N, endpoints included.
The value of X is 76.91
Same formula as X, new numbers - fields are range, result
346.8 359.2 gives 79.7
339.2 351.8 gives 76.79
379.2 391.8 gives 80.64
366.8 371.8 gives 84.85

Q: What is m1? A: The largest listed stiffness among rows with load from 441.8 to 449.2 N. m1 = 75.45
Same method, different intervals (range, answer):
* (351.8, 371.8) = 89.11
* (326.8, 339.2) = 81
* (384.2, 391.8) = 88.33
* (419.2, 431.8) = 72.55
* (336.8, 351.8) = 82.02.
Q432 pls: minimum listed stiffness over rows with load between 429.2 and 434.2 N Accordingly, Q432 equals 65.83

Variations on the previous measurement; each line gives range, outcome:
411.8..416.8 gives 77.72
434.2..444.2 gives 71.24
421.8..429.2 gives 68.92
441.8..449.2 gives 70.83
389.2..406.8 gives 73.42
